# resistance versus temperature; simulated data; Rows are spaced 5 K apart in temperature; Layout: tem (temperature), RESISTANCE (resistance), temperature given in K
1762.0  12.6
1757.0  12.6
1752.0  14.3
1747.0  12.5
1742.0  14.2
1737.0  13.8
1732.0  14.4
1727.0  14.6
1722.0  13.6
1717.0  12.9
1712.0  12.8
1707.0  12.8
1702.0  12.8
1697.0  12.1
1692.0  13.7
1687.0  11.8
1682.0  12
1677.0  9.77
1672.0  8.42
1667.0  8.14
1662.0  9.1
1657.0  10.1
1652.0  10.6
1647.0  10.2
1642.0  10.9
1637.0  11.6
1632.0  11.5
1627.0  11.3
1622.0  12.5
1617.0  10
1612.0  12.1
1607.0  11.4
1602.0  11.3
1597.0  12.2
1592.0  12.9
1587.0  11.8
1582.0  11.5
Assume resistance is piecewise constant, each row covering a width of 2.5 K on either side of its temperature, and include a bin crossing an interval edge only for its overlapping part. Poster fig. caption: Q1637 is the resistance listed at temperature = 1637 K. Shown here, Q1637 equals 11.6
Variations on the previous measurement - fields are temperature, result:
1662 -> 9.1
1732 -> 14.4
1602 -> 11.3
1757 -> 12.6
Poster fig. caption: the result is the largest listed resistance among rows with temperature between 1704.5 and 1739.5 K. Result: 14.6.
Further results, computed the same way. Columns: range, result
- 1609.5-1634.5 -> 12.5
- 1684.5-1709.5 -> 13.7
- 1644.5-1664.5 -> 10.6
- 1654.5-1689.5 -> 12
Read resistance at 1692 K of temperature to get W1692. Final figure 13.7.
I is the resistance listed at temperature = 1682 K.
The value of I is 12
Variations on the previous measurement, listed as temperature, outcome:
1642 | 10.9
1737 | 13.8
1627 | 11.3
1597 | 12.2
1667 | 8.14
